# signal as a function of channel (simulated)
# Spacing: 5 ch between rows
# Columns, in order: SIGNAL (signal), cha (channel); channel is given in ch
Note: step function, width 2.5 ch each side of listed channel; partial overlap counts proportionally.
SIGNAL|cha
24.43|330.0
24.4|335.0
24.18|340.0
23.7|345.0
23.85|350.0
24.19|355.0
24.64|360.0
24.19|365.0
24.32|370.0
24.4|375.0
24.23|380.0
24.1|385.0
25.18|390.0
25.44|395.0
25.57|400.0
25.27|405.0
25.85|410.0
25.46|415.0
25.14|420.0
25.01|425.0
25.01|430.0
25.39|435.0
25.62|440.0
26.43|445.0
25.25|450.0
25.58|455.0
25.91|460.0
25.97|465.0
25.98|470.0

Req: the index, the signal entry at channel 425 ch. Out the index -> 25.01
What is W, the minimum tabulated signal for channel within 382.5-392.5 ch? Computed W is 24.1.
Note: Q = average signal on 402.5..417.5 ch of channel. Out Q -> 25.5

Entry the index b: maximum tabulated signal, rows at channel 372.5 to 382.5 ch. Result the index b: 24.4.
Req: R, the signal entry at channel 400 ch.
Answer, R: 25.57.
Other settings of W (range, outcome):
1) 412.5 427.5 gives 25.01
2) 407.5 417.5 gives 25.46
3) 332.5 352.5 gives 23.7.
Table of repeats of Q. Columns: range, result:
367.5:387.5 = 24.3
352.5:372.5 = 24.3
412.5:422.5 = 25.3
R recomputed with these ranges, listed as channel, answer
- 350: 23.85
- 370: 24.32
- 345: 23.7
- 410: 25.85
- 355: 24.19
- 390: 25.18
